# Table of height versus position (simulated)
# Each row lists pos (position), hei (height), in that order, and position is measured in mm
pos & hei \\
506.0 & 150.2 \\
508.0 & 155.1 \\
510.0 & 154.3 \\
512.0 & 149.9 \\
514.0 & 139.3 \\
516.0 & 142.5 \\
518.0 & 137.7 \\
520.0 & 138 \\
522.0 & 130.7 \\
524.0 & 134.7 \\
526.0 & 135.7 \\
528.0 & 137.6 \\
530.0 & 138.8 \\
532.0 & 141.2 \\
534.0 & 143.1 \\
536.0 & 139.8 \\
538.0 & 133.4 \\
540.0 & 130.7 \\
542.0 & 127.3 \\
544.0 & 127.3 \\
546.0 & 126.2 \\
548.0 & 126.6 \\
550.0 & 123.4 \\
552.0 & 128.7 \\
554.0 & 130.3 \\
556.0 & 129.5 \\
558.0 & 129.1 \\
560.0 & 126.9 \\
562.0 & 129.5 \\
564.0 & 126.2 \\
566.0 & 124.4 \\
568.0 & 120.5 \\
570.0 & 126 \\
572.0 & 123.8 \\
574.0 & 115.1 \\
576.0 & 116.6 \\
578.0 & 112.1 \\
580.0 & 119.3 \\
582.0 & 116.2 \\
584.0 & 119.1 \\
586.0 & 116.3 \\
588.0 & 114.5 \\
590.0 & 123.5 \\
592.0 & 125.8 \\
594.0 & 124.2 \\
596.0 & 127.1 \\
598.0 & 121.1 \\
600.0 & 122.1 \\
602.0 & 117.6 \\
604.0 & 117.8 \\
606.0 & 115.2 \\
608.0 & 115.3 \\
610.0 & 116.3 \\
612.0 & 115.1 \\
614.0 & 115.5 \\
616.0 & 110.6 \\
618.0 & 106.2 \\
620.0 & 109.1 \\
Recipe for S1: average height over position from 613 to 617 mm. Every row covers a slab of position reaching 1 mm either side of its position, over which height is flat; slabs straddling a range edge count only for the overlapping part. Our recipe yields 113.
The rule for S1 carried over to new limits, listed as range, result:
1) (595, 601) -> 123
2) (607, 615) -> 116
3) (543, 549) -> 127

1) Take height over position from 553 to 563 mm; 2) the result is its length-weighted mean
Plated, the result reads 129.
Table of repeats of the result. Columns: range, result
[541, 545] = 127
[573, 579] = 115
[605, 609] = 115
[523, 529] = 136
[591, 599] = 125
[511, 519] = 142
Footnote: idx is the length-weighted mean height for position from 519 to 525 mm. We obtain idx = 134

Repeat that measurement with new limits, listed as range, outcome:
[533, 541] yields 137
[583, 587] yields 118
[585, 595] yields 121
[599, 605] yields 119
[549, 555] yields 127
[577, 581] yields 116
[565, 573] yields 124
